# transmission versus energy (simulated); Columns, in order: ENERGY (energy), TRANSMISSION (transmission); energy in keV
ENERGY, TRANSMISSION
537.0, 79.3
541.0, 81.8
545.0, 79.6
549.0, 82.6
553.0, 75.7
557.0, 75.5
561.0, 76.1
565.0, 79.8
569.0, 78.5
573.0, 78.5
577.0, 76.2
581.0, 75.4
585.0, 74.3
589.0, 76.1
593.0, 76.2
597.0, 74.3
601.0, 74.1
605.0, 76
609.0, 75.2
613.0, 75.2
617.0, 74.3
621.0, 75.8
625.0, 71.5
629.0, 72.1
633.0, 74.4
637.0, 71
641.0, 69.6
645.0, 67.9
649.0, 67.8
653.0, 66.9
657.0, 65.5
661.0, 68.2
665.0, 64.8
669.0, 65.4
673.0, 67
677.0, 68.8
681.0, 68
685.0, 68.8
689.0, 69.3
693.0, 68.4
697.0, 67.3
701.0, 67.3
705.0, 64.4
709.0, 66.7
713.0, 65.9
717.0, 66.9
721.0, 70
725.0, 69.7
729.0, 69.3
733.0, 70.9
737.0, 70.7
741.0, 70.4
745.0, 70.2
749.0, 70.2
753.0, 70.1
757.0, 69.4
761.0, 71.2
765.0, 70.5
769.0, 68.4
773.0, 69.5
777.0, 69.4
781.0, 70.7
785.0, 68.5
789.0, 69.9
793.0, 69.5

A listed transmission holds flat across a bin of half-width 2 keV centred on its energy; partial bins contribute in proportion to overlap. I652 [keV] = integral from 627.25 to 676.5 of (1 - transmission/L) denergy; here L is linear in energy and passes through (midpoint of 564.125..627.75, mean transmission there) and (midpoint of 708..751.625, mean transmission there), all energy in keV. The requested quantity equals 3.1 keV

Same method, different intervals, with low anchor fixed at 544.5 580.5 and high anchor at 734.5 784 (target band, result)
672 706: 2.34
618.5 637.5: 0.53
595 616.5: 0.35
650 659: 0.95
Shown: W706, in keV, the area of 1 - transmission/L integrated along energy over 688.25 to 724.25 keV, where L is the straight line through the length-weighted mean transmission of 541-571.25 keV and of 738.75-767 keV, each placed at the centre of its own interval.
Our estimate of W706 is 2.4 keV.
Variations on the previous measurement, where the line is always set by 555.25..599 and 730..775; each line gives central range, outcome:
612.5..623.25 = 0.0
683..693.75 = 0.5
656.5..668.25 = 1.2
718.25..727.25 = 0.2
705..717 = 0.9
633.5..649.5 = 1.0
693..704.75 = 0.8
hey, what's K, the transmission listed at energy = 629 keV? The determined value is 72.1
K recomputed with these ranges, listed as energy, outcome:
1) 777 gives 69.4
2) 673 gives 67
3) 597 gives 74.3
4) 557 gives 75.5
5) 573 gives 78.5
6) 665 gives 64.8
